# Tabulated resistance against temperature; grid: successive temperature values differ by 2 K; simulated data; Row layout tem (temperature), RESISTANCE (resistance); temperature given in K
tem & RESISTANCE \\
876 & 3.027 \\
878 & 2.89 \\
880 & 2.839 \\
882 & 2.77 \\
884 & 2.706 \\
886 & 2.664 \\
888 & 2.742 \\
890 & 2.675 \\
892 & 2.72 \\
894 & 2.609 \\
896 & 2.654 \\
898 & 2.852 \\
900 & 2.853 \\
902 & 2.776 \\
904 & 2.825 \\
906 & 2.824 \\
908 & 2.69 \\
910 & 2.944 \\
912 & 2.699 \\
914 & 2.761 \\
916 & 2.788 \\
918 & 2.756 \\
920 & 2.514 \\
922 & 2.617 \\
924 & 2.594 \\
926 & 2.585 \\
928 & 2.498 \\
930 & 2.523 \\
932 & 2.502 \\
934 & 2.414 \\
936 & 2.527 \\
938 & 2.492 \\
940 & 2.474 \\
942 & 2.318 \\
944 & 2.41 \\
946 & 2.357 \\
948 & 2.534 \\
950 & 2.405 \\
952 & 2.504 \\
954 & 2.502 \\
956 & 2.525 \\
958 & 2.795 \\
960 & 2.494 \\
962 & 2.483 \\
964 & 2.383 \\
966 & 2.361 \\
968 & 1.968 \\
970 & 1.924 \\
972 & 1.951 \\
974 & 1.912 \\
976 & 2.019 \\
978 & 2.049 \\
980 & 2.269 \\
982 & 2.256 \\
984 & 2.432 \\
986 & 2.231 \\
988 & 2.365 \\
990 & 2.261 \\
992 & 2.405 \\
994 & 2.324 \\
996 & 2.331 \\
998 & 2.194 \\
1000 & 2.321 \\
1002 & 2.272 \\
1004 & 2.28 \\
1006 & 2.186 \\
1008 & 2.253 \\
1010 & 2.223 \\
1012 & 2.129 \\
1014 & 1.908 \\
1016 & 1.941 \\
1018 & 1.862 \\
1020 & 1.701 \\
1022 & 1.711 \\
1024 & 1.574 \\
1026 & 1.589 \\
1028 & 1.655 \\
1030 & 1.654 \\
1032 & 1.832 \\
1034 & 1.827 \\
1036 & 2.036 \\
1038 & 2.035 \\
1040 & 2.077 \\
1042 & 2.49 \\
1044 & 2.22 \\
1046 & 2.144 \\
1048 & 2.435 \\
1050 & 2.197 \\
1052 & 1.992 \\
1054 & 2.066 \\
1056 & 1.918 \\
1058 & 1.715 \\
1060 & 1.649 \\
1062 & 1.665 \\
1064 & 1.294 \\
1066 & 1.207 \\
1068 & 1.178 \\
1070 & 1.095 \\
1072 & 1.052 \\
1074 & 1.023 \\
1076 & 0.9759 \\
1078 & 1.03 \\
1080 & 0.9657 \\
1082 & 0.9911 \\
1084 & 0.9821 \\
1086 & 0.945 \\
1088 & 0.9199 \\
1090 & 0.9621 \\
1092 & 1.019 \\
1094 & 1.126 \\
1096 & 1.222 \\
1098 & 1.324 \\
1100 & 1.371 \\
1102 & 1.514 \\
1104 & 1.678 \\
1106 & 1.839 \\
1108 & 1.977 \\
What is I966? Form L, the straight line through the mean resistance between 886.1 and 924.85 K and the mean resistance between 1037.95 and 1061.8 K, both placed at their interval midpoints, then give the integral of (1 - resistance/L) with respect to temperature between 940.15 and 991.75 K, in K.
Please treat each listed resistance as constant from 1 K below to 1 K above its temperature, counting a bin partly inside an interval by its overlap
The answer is 3.0 K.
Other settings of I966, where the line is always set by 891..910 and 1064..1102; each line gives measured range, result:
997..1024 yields -4.5 K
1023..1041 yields -2.9 K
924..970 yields -2.2 K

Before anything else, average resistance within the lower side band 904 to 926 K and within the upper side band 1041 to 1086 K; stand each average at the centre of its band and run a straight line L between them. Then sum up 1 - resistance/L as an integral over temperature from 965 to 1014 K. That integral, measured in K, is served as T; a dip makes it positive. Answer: -1.8 K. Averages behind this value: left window 2.72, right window 1.54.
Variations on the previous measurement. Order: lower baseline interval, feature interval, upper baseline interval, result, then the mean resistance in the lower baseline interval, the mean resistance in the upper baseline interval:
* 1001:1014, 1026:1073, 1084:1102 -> -3.29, 2.2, 1.13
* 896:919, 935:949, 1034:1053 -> 0.99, 2.79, 2.16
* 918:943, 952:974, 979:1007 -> 0.69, 2.51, 2.29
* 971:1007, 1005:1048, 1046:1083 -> -2.75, 2.23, 1.49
